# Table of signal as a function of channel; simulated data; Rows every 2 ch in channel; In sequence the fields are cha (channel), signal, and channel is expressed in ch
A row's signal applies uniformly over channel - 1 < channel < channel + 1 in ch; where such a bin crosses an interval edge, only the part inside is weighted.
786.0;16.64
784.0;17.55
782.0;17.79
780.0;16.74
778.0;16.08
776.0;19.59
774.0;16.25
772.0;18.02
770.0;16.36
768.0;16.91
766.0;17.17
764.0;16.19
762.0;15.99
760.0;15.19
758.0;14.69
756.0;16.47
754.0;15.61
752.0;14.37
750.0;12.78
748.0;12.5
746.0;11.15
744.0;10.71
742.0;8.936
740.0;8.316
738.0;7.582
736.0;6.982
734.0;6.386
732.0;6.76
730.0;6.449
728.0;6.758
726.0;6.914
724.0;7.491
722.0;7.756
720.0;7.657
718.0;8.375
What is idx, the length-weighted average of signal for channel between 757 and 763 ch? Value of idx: 15.3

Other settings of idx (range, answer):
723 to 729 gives 7.05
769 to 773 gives 17.2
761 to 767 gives 16.4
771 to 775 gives 17.1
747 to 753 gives 13.2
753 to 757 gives 16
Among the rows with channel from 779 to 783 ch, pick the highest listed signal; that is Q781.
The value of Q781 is 17.79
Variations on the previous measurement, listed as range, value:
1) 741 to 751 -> 12.78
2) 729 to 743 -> 8.936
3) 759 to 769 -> 17.17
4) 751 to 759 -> 16.47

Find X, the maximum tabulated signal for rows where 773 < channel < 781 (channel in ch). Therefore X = 19.59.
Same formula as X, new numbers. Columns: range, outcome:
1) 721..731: 7.756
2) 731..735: 6.76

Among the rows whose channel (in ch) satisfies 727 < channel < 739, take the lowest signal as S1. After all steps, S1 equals 6.386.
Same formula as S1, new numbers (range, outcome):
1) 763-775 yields 16.19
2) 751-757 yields 14.37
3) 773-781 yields 16.08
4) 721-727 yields 6.914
